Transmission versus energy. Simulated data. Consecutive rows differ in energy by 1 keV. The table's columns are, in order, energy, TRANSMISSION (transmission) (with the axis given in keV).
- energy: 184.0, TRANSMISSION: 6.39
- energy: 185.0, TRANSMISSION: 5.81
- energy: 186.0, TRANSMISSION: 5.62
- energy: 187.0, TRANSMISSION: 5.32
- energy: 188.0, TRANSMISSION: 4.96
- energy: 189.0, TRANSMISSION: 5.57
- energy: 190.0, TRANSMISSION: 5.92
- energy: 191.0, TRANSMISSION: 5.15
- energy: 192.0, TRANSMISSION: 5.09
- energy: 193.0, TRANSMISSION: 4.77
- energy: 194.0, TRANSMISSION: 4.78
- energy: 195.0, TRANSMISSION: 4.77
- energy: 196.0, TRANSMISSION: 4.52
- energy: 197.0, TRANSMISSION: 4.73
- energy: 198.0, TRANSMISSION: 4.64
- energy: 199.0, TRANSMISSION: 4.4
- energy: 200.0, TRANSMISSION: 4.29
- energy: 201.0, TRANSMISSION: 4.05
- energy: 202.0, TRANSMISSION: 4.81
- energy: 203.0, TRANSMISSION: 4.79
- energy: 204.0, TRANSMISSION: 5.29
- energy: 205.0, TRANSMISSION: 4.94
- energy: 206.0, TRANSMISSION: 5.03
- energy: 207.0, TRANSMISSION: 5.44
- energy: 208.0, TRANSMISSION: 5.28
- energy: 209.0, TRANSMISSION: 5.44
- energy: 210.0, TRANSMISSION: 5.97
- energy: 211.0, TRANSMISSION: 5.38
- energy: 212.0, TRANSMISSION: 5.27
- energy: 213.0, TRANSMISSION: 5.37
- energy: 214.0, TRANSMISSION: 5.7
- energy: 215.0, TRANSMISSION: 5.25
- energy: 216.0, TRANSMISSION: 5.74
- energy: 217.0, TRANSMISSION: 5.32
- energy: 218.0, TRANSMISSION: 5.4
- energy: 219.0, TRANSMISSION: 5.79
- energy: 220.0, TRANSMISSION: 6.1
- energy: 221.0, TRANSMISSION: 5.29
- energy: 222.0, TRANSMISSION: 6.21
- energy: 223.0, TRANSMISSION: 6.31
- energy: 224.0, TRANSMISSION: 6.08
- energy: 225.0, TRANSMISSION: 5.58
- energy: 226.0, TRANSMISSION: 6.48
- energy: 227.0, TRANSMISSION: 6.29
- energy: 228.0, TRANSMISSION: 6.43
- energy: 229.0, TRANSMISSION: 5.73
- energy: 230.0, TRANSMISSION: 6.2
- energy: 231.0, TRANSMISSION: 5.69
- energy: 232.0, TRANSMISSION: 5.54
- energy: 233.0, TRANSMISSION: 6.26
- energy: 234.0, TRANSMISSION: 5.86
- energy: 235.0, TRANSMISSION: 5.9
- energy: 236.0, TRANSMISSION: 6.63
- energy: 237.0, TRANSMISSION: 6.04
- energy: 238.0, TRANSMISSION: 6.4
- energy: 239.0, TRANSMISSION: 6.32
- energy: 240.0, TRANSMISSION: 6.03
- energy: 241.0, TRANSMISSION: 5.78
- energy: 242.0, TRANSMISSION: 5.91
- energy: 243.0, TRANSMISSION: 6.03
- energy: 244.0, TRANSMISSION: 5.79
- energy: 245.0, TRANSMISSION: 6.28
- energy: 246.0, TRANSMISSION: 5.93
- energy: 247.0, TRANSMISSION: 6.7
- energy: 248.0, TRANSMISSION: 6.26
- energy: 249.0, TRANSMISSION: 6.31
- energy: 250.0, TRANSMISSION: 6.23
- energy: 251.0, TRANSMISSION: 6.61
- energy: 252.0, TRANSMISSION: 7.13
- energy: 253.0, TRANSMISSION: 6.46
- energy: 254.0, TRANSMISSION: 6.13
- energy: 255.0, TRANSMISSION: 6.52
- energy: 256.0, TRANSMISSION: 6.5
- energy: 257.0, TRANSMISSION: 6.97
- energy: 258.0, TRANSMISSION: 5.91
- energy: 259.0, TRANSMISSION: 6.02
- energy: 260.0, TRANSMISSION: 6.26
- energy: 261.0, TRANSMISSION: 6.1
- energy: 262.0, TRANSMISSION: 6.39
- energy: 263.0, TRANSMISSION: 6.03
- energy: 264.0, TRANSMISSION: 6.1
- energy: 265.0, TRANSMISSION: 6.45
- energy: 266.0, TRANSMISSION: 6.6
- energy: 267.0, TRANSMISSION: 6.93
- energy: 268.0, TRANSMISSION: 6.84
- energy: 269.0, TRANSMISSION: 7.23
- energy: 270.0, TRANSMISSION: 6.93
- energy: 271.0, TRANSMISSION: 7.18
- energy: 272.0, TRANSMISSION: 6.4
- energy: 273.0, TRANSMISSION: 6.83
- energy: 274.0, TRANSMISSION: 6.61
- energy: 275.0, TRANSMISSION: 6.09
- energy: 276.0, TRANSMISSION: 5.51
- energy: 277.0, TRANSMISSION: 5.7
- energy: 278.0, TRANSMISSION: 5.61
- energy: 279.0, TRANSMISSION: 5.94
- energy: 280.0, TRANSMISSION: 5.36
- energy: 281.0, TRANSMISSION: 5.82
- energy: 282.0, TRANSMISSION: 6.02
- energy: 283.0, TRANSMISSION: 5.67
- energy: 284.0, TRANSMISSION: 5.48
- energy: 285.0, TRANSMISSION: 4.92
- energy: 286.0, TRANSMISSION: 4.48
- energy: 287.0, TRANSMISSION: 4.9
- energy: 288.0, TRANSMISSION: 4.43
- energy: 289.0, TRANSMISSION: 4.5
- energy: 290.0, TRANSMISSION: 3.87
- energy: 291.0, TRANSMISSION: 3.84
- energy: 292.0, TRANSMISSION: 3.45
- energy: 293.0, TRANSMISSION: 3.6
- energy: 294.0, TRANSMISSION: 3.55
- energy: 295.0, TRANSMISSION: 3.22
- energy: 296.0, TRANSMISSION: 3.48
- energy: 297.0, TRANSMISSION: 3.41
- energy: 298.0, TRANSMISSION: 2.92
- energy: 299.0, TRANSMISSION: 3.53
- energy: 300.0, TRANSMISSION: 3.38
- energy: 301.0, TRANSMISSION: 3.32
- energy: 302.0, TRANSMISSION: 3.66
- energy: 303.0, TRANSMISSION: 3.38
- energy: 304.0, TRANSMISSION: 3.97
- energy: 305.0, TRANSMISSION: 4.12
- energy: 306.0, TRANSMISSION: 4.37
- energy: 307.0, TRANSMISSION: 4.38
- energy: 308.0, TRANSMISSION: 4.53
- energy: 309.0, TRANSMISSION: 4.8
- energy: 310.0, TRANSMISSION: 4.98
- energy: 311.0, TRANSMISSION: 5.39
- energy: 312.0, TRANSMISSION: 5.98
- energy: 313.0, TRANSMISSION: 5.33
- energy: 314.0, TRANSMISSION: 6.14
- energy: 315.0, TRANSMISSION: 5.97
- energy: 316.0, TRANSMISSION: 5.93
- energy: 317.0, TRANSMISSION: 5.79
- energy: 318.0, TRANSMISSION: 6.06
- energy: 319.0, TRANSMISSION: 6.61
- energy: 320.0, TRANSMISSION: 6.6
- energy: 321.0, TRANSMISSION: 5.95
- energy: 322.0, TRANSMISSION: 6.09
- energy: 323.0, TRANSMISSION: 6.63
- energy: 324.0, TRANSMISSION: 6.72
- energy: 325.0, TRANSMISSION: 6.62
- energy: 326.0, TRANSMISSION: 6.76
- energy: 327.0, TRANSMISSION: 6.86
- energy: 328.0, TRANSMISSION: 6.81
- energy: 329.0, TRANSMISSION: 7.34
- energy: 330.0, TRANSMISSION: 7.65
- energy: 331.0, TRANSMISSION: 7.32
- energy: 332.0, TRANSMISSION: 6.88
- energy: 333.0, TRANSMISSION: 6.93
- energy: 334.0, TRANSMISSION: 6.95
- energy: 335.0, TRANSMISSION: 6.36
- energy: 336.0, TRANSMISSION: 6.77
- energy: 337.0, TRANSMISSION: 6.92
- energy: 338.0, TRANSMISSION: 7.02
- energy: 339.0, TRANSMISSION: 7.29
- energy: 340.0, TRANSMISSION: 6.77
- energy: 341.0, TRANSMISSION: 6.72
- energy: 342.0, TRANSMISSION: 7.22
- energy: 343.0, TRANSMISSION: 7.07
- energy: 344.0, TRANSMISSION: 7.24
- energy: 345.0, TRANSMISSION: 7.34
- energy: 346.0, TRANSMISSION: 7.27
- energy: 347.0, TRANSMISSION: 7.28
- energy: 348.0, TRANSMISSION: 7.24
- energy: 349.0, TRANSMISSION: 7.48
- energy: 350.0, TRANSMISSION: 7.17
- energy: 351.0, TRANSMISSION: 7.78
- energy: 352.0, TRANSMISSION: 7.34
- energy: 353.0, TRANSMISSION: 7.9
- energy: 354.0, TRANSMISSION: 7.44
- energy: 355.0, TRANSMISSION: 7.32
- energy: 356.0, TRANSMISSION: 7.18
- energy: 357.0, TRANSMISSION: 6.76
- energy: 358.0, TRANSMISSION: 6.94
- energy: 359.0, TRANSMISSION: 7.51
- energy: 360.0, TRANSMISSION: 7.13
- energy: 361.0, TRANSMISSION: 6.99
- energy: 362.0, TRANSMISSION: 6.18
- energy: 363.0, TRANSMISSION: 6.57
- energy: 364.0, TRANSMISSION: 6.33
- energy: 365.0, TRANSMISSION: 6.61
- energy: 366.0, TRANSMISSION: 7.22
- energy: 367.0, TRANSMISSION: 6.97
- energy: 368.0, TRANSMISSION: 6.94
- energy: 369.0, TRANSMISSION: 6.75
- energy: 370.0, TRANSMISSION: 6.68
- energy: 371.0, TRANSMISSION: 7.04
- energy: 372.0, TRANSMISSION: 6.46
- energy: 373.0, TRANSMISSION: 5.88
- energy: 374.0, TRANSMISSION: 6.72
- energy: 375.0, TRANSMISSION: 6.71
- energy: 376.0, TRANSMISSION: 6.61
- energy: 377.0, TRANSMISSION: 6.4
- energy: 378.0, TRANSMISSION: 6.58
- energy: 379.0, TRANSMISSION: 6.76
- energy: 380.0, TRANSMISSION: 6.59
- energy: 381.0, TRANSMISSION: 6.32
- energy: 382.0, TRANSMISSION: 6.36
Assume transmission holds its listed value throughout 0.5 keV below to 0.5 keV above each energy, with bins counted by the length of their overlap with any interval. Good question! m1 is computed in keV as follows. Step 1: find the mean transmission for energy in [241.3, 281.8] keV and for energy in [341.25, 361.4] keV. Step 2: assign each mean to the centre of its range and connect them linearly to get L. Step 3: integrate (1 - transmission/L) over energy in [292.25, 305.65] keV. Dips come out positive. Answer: 6.39 keV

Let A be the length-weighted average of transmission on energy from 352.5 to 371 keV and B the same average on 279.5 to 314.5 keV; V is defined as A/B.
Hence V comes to 1.6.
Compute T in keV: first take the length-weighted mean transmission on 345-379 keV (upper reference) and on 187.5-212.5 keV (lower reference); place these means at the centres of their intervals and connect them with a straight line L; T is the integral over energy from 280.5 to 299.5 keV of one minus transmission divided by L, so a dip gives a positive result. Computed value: 5.7 keV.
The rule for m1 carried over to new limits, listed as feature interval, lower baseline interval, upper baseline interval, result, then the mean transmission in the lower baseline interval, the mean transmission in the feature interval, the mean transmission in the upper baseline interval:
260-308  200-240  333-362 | 9.7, 5.67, 5.08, 7.14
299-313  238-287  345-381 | 4.7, 6.18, 4.33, 6.93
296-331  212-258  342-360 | 8.0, 6.07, 5.35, 7.3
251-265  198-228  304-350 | -1.3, 5.43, 6.36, 6.39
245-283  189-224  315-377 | -2.8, 5.23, 6.33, 6.87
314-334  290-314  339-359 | -3.8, 4.07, 6.6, 7.24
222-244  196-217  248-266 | -1.2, 5.08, 6.07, 6.36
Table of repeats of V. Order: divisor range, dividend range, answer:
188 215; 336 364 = 1.41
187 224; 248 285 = 1.20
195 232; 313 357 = 1.27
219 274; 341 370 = 1.13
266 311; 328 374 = 1.43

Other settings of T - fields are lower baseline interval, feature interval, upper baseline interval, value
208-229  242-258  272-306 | -3.5 keV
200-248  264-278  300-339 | -1.7 keV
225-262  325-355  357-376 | -2.3 keV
